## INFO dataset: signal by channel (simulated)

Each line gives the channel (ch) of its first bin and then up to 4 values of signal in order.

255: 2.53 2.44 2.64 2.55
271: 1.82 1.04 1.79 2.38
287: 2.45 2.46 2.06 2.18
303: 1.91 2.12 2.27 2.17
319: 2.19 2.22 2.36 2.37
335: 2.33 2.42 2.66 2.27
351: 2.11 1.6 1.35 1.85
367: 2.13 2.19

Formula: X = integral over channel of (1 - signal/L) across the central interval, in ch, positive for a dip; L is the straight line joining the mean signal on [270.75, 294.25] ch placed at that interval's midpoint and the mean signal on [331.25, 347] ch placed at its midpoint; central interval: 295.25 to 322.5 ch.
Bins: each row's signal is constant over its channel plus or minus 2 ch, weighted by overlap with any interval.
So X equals 0.8 ch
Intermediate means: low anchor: 2.01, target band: 2.14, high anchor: 2.43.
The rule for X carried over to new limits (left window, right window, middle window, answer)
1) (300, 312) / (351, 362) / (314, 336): -4.2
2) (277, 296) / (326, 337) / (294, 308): 1.3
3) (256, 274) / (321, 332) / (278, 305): 1.3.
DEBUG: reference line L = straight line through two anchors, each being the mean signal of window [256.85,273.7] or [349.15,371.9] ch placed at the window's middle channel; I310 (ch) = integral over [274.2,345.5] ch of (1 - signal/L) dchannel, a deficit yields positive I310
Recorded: -4.2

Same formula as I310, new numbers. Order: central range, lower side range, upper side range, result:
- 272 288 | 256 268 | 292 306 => 2.97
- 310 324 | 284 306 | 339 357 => -0.02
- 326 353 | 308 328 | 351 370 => -4.71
